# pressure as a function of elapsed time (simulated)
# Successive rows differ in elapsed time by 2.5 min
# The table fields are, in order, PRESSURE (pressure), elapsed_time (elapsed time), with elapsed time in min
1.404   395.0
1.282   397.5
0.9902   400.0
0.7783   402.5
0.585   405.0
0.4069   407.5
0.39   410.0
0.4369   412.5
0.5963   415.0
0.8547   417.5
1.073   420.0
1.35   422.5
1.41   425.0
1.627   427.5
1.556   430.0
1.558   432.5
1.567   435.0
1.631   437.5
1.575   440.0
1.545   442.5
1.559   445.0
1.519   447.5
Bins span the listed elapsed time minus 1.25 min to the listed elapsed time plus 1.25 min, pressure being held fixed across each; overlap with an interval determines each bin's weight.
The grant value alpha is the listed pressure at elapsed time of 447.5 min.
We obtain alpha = 1.519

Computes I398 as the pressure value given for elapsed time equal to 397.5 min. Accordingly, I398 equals 1.282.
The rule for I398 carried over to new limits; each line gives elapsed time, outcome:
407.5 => 0.4069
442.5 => 1.545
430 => 1.556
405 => 0.585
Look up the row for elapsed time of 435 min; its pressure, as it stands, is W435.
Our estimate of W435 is 1.567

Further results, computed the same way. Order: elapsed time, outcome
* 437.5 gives 1.631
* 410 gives 0.39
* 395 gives 1.404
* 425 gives 1.41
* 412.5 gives 0.4369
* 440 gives 1.575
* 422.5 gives 1.35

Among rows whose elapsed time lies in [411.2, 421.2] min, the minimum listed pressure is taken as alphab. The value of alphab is 0.4369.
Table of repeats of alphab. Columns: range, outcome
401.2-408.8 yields 0.4069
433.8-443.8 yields 1.545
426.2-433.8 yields 1.556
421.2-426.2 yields 1.35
